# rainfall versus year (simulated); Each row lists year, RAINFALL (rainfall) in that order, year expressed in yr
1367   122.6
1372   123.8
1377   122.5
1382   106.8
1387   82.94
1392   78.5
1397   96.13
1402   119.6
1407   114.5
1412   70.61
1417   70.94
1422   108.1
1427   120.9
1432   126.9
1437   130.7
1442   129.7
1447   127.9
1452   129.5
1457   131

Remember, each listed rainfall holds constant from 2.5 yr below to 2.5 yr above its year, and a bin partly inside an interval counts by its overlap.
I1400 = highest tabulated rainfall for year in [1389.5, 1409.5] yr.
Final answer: 119.6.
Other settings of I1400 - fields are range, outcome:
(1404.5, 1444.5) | 130.7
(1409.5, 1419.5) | 70.94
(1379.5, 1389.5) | 106.8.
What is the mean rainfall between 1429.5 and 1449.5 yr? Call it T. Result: 129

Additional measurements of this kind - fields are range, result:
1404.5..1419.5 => 85.3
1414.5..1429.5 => 100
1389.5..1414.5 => 95.9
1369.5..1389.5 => 109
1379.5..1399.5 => 91.1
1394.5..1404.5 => 108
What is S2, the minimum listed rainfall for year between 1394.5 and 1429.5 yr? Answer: 70.61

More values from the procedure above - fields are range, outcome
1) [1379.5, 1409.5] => 78.5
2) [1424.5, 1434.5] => 120.9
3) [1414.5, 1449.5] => 70.94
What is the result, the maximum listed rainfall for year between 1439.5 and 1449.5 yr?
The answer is 129.7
